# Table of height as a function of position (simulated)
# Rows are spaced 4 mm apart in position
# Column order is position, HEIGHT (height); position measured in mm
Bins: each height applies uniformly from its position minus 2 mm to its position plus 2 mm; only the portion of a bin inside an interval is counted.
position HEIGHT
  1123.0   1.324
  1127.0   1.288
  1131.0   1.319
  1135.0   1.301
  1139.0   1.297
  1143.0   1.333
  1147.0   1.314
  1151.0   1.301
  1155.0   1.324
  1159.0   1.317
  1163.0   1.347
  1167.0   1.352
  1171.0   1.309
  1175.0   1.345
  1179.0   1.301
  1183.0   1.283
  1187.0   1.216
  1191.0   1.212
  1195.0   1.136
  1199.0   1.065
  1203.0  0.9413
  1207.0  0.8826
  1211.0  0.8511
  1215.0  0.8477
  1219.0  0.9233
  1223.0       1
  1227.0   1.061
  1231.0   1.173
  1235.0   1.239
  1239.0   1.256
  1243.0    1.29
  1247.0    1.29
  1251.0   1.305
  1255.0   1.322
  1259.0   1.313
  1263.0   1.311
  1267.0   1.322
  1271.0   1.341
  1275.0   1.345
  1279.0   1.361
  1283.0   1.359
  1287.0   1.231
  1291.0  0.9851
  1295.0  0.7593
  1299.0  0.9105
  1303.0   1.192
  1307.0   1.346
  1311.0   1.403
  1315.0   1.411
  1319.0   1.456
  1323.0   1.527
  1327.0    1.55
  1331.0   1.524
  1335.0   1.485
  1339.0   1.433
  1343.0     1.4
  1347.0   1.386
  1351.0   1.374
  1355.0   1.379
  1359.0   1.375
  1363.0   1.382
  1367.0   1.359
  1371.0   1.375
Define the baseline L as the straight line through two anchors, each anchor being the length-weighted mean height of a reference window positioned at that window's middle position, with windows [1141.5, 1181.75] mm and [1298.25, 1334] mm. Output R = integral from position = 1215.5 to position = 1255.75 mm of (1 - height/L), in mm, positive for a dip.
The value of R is 5.5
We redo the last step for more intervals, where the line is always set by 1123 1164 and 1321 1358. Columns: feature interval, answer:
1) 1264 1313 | 6.87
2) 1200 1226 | 8.44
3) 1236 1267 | 2.02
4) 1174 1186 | 0.36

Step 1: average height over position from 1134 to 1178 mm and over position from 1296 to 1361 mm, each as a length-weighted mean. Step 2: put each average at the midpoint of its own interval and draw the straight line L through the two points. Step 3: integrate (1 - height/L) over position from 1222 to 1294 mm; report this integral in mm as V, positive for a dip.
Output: 5.7 mm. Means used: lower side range 1.32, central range 1.25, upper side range 1.37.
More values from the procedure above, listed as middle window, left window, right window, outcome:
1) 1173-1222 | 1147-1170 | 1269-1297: 7.8 mm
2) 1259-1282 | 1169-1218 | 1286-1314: -4.4 mm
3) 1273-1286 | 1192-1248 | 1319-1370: -1.1 mm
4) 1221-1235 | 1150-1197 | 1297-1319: 2.0 mm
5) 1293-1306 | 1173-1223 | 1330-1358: 3.3 mm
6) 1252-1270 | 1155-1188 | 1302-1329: 0.8 mm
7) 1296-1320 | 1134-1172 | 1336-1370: 2.0 mm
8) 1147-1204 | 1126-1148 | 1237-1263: 2.2 mm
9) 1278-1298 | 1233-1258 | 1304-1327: 3.7 mm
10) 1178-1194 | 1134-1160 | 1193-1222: -2.4 mm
